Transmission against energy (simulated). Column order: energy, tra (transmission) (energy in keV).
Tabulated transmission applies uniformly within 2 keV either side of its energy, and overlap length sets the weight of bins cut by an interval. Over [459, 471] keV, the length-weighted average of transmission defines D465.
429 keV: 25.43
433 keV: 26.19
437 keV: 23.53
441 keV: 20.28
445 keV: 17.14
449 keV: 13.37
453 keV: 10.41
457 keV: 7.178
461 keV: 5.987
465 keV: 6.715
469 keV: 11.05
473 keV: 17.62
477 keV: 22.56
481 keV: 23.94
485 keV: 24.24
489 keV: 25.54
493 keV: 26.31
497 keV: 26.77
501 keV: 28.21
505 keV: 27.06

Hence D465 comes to 7.92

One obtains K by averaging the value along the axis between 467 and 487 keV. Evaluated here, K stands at 19.9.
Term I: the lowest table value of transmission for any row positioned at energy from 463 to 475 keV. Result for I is 6.715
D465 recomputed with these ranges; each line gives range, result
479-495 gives 25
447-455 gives 11.9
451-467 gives 7.57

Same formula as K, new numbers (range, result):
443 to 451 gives 15.3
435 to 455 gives 16.9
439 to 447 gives 18.7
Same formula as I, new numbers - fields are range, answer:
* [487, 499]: 25.54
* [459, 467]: 5.987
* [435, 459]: 7.178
